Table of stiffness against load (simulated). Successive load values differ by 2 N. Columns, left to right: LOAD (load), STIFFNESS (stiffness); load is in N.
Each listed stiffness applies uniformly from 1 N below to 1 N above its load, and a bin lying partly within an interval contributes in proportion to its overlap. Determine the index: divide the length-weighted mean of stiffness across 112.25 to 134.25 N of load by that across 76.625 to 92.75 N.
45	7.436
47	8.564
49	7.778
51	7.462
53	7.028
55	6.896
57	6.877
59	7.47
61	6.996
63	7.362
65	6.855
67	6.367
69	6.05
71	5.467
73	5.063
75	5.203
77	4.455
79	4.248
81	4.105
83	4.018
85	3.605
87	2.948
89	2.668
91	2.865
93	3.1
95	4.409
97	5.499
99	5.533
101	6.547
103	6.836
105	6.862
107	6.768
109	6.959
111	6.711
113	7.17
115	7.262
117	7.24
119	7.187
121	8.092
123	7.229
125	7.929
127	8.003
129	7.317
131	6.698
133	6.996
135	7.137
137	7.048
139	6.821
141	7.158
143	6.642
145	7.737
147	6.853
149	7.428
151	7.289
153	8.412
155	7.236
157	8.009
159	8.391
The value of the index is 2.1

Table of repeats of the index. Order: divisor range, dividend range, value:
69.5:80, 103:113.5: 1.39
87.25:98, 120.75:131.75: 2.06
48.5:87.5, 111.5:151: 1.25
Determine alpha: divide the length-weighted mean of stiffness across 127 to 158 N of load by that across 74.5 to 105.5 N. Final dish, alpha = 1.61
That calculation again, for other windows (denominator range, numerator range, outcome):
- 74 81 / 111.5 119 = 1.58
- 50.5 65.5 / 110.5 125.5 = 1.03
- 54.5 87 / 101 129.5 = 1.29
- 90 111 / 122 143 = 1.29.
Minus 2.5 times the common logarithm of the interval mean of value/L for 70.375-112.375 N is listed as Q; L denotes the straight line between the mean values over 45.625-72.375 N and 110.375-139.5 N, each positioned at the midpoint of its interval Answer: 0.395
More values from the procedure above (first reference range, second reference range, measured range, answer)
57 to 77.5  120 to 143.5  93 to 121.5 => 0.06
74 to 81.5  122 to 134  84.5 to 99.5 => 0.38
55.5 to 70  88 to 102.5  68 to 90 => 0.30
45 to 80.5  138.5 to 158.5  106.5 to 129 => -0.04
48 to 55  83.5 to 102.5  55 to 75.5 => -0.02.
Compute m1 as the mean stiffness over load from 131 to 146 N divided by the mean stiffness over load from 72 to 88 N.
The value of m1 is 1.7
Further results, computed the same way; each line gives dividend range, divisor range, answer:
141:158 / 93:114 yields 1.20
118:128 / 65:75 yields 1.33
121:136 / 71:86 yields 1.66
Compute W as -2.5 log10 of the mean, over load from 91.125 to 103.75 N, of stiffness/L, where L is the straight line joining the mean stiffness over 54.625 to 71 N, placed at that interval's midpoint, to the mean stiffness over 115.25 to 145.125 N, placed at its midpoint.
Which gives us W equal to 0.34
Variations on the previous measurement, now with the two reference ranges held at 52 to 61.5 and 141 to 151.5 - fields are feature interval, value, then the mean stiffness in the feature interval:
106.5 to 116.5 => 0.021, 7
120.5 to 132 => -0.054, 7.52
